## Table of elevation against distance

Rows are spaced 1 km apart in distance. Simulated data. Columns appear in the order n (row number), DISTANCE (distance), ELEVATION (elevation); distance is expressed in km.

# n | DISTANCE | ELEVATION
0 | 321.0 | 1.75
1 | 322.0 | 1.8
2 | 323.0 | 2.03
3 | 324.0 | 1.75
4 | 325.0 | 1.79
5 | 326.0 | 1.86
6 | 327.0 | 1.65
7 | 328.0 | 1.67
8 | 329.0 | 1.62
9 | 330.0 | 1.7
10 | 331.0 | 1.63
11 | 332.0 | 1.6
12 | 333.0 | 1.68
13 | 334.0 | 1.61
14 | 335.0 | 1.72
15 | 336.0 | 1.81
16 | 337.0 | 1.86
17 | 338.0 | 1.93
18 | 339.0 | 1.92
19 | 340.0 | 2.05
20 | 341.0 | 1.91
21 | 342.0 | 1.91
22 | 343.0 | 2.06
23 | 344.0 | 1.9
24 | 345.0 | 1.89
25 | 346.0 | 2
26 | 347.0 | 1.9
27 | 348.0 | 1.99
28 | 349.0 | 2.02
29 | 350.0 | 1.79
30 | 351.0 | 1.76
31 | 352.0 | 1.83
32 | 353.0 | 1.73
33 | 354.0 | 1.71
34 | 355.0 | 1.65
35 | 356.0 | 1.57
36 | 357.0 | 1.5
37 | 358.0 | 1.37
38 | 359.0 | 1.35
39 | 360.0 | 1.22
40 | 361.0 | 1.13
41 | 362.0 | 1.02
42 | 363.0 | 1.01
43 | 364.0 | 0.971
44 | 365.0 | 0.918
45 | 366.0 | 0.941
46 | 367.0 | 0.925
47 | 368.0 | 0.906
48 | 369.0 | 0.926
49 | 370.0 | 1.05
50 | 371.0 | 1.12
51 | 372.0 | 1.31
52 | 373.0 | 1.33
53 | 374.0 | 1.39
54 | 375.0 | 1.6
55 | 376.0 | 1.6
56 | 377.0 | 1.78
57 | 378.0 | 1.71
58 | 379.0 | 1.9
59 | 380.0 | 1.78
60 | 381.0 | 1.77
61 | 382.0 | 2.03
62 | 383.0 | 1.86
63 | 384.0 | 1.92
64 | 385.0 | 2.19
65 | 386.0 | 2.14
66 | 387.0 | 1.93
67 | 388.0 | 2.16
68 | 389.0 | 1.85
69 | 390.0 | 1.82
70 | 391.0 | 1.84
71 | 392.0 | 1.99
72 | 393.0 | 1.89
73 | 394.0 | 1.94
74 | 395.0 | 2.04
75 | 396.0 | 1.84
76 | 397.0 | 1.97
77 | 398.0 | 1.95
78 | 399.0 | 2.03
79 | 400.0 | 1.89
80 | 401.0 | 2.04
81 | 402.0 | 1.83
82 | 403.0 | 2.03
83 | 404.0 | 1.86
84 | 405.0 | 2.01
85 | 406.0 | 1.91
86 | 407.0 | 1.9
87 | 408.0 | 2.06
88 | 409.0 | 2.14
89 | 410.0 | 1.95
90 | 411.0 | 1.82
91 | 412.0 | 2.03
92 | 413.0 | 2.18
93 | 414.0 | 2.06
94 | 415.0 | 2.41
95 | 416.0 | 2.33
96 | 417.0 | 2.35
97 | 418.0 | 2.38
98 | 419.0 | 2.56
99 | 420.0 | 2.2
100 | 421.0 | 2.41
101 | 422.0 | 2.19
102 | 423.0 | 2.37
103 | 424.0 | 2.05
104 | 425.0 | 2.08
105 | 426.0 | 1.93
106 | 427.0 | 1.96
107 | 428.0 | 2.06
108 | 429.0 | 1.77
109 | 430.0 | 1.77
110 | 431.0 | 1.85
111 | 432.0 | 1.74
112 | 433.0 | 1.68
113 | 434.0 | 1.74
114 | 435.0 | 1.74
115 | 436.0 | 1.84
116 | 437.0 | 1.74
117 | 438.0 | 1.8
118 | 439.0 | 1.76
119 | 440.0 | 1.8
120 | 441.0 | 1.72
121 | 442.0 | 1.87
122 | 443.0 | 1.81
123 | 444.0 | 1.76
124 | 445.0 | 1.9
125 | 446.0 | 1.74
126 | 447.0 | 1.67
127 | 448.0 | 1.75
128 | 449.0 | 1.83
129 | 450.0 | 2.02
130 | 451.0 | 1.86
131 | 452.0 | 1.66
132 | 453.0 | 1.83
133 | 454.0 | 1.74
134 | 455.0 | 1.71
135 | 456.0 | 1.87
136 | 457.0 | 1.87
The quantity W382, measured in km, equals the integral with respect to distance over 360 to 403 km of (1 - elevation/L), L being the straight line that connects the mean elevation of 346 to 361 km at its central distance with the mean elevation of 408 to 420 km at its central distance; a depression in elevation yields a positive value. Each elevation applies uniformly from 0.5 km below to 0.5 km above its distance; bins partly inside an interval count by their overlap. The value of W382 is 6.77 km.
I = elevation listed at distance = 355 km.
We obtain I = 1.65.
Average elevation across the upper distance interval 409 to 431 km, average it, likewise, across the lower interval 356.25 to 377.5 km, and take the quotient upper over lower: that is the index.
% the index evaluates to 1.8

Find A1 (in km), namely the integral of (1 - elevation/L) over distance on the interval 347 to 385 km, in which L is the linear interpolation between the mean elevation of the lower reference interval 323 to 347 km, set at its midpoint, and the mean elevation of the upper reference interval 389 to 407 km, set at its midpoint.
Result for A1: 7.83 km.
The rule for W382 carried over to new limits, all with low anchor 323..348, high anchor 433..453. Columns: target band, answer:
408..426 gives -4.0 km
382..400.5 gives -1.6 km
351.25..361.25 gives 1.6 km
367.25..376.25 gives 2.9 km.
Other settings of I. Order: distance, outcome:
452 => 1.66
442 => 1.87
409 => 2.14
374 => 1.39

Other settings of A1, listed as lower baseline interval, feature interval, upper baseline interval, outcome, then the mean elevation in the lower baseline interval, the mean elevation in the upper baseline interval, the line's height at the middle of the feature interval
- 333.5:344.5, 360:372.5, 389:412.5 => 5.77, 1.88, 1.94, 1.91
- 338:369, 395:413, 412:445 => -1.09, 1.56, 2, 1.85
